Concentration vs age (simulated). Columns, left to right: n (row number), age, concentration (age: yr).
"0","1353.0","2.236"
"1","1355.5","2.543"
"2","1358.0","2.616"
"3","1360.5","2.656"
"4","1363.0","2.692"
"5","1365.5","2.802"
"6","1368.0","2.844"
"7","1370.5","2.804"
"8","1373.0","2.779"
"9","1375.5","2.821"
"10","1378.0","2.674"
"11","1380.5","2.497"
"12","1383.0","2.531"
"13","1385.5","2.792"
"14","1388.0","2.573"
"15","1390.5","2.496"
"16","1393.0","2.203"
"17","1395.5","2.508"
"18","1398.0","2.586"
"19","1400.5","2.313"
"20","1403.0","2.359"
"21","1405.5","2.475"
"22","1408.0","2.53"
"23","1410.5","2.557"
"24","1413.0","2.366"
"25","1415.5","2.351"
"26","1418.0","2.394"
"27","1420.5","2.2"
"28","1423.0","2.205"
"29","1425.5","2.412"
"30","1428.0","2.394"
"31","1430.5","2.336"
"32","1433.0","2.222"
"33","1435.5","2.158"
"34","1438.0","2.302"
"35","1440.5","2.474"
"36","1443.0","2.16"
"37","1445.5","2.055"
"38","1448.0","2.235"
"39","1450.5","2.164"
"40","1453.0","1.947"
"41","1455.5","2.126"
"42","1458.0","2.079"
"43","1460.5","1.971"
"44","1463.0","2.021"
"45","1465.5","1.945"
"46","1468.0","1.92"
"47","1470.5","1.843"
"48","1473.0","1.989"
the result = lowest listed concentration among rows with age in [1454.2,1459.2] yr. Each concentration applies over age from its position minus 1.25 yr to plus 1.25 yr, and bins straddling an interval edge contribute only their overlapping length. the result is 2.079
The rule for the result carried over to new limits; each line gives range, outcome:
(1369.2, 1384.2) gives 2.497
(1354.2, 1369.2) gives 2.543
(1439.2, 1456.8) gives 1.947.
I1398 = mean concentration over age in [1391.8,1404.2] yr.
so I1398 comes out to 2.39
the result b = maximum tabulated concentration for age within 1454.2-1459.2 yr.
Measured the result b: 2.126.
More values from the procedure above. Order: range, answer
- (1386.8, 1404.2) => 2.586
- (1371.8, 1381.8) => 2.821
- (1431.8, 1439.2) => 2.302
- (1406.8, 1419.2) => 2.557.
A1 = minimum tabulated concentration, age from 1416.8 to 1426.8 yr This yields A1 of 2.2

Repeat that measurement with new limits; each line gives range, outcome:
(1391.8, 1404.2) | 2.203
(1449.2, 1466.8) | 1.945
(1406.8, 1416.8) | 2.351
